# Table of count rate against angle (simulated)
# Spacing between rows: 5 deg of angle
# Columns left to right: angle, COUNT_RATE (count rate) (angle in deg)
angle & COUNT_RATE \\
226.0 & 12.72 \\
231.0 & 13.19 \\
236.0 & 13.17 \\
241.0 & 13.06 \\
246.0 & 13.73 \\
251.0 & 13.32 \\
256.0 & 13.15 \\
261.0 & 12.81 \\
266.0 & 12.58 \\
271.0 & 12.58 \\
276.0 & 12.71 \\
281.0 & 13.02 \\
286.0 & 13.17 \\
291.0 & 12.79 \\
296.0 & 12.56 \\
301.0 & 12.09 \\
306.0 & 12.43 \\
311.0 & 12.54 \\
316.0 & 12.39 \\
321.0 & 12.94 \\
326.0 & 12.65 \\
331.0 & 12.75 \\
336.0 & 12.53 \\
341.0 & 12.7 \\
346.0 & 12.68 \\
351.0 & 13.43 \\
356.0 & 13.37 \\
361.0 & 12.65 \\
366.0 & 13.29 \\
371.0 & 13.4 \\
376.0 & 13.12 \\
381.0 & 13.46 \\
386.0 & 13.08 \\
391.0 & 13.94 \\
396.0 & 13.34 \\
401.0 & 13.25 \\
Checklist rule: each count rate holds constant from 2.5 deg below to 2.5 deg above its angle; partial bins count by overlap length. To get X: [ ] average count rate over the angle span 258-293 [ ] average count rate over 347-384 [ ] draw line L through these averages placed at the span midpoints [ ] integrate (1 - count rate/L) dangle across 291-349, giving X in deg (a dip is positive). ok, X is 1.9 deg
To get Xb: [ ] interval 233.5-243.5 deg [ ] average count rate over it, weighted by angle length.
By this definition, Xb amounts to 13.1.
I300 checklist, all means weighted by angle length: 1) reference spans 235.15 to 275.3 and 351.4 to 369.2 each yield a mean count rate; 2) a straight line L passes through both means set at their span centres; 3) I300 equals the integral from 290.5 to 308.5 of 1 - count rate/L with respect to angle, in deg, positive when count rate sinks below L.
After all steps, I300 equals 0.9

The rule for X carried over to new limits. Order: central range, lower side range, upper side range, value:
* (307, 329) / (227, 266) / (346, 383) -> 0.9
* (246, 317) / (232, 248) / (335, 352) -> 1.8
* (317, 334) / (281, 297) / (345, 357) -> 0.4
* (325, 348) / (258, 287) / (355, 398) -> 0.8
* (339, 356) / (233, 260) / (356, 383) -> 0.3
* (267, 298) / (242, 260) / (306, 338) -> 0.5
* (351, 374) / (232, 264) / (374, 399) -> 0.3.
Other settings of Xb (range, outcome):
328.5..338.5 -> 12.6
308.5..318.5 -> 12.5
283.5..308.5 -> 12.6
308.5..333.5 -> 12.7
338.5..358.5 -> 13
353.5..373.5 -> 13.2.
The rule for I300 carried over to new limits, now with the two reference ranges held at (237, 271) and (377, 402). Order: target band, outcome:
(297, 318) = 1.3 deg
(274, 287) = 0.2 deg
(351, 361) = 0.1 deg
